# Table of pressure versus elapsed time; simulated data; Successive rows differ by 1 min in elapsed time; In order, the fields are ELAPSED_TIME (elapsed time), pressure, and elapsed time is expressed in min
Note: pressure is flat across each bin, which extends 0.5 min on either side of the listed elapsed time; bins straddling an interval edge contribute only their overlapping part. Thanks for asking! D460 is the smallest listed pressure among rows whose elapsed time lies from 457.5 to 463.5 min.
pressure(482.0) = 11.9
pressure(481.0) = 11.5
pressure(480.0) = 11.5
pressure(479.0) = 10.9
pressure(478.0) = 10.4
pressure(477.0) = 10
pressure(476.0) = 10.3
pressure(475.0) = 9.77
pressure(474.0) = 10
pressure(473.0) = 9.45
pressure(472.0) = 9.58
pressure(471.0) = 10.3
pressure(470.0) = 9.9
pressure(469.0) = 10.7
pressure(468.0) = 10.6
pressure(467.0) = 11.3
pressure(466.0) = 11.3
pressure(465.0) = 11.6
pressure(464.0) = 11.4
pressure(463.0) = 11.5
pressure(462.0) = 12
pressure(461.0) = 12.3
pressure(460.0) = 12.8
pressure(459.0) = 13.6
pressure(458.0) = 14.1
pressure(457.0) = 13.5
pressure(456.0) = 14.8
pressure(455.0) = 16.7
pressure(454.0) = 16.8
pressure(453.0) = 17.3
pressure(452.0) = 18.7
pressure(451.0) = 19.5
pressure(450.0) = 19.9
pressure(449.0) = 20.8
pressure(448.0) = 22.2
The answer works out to 11.5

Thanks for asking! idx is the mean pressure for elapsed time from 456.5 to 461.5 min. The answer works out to 13.3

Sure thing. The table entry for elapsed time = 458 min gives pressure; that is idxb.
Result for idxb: 14.1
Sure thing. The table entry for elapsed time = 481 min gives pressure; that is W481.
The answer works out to 11.5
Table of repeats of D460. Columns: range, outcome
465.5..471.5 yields 9.9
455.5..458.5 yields 13.5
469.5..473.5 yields 9.45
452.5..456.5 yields 14.8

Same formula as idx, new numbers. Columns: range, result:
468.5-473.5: 9.99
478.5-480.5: 11.2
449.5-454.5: 18.4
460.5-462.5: 12.2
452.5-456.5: 16.4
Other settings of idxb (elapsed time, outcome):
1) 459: 13.6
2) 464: 11.4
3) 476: 10.3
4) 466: 11.3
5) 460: 12.8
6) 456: 14.8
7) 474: 10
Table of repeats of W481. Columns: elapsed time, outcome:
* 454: 16.8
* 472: 9.58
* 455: 16.7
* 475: 9.77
